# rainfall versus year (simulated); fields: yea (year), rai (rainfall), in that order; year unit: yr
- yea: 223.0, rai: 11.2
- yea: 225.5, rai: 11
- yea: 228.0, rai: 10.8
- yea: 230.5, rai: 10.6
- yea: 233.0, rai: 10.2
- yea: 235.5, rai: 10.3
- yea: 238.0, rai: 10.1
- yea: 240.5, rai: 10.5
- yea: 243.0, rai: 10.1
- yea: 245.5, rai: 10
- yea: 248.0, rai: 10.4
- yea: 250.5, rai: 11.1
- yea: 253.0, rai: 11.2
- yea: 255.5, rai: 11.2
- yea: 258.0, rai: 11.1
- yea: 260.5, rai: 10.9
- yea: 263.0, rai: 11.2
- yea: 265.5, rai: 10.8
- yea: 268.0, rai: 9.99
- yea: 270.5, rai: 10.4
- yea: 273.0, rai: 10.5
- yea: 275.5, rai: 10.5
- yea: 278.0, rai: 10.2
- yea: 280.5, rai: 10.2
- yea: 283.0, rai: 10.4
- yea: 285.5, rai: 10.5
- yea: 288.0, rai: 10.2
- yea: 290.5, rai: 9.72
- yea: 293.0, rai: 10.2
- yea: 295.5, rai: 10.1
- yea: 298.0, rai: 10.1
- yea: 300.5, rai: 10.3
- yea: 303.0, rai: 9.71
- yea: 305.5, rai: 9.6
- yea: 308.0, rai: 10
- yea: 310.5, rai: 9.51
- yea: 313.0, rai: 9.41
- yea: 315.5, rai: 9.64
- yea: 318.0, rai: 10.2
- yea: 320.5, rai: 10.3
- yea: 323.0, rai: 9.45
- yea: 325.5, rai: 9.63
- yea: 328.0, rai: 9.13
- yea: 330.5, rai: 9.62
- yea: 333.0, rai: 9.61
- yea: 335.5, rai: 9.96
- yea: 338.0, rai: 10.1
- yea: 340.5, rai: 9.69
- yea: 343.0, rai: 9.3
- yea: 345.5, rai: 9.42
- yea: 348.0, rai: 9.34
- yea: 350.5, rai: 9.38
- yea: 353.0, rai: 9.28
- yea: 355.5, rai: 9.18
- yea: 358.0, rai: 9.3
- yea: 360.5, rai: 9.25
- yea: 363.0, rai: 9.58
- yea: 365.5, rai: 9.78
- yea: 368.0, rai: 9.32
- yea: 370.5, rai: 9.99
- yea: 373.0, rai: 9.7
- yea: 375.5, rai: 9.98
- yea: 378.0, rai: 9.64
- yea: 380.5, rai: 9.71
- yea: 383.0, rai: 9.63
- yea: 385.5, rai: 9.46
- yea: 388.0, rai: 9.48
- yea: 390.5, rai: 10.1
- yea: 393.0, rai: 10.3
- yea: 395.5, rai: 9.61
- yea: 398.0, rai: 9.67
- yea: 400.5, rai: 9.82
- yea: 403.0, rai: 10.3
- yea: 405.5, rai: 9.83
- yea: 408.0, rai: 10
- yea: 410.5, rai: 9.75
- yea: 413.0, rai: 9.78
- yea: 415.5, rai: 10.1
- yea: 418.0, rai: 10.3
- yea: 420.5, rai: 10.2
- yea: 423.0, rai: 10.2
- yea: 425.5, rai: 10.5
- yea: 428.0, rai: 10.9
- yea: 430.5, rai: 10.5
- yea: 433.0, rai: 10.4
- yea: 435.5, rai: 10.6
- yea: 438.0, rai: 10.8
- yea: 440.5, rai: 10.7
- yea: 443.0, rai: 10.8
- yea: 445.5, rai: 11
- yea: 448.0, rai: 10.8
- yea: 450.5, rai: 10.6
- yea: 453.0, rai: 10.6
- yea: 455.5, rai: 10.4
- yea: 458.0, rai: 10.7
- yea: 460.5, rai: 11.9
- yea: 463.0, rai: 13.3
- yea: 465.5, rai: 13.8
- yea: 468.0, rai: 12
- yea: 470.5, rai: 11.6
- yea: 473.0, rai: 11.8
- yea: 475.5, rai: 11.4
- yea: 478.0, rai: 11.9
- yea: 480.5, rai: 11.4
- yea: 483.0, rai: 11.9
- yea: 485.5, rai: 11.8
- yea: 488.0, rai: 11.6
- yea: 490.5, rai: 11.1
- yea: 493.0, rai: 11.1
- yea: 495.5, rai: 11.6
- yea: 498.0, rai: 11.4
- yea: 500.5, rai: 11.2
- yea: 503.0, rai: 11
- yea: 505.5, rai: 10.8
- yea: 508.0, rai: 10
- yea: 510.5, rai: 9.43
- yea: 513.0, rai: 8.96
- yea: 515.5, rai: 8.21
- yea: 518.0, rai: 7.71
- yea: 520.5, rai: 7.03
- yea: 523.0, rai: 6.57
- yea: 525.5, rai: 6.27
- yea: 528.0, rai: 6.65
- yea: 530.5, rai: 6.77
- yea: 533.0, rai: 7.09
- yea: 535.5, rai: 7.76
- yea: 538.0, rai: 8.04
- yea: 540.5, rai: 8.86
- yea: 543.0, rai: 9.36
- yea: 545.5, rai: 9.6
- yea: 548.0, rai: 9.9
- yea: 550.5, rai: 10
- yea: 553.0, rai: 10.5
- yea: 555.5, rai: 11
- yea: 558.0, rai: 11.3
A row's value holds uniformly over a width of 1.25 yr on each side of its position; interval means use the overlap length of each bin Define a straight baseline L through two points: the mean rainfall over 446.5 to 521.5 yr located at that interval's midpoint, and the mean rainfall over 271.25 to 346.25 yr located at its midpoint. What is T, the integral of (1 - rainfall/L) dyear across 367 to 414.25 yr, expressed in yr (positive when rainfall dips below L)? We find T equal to 2.7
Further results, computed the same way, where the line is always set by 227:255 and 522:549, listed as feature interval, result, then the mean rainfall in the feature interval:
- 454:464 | -3.4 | 11.5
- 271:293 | -0.3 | 10.3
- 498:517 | -4.4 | 10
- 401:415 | -1.4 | 9.94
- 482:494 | -4.6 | 11.5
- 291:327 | 0.1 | 9.86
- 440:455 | -3.6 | 10.7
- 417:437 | -3.6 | 10.5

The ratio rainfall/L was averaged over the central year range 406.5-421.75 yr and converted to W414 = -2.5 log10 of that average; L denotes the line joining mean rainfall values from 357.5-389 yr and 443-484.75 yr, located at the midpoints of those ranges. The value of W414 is 0.05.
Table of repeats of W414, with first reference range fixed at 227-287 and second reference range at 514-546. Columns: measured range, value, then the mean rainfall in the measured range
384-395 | -0.08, 9.81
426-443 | -0.22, 10.7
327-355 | 0.01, 9.52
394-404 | -0.09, 9.85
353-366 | 0.01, 9.38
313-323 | 0.00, 9.89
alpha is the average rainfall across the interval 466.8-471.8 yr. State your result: 11.8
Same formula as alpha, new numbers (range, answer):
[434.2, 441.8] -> 10.7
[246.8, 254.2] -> 10.9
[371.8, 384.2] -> 9.73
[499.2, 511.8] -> 10.5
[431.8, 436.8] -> 10.5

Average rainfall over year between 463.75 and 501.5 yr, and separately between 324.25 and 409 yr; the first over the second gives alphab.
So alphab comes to 1.22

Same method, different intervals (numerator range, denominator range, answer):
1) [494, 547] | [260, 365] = 0.89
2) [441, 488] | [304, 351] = 1.19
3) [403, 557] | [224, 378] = 1.01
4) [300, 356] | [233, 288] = 0.91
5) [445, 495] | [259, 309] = 1.12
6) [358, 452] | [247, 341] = 0.99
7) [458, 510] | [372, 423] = 1.17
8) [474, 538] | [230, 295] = 0.92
